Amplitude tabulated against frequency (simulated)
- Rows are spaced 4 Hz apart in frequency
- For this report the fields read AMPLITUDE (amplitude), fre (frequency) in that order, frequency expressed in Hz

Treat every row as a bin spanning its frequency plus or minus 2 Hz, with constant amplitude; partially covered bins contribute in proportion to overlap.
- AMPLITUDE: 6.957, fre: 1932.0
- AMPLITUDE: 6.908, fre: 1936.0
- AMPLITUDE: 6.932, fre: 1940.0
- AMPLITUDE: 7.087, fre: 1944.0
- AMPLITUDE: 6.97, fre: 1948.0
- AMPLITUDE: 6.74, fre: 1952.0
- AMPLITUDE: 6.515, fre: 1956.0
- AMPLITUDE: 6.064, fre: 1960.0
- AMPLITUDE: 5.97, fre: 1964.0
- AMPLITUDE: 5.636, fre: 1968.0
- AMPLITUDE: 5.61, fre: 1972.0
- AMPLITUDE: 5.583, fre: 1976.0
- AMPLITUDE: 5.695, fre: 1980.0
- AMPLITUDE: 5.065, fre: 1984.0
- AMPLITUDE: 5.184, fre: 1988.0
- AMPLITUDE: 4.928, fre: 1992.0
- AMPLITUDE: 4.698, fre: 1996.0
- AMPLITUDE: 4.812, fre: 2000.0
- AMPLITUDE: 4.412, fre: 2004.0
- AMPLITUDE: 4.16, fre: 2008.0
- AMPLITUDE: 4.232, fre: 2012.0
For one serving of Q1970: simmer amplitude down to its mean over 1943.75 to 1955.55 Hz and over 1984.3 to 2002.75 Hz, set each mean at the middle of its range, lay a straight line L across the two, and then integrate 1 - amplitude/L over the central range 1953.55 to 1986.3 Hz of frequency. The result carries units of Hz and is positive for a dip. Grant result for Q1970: 1.0 Hz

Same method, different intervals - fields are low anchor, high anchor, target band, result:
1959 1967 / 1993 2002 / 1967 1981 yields -0.1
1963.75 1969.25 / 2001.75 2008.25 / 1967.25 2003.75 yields -0.9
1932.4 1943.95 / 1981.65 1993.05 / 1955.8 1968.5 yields 0.0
